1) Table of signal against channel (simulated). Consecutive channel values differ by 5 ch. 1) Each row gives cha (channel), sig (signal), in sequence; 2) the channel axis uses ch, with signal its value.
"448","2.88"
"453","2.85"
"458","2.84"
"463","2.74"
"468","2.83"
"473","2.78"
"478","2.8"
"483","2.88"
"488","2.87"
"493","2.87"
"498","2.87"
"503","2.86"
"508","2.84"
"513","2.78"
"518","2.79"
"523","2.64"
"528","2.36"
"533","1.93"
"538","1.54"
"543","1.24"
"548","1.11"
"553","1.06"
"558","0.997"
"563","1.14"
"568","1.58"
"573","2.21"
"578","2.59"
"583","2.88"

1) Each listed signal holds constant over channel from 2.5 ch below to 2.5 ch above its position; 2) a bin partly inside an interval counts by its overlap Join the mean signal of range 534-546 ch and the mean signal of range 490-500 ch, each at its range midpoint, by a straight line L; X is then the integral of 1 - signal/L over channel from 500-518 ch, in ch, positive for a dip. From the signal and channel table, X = -3.1 ch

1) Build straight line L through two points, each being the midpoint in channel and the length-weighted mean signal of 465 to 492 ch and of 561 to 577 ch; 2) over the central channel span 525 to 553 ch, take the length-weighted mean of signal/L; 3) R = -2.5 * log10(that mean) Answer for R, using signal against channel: 0.31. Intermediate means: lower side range 2.83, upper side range 1.75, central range 1.6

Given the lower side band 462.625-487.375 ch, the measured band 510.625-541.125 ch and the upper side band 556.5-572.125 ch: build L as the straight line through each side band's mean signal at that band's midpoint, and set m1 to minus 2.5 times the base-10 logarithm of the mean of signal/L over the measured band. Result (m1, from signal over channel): -0.16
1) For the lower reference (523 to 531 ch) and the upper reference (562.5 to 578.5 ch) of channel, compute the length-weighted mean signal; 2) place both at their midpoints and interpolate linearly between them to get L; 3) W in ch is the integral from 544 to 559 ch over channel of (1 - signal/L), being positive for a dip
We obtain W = 7.4 ch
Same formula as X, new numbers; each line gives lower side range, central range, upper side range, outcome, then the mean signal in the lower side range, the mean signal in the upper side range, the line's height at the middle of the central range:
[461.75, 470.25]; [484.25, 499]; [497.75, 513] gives -0.2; 2.79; 2.84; 2.82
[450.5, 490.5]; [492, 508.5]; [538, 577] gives -3.7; 2.82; 1.4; 2.34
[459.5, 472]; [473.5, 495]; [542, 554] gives -3.9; 2.79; 1.13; 2.42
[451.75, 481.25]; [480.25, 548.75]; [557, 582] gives -1.7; 2.81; 1.82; 2.35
